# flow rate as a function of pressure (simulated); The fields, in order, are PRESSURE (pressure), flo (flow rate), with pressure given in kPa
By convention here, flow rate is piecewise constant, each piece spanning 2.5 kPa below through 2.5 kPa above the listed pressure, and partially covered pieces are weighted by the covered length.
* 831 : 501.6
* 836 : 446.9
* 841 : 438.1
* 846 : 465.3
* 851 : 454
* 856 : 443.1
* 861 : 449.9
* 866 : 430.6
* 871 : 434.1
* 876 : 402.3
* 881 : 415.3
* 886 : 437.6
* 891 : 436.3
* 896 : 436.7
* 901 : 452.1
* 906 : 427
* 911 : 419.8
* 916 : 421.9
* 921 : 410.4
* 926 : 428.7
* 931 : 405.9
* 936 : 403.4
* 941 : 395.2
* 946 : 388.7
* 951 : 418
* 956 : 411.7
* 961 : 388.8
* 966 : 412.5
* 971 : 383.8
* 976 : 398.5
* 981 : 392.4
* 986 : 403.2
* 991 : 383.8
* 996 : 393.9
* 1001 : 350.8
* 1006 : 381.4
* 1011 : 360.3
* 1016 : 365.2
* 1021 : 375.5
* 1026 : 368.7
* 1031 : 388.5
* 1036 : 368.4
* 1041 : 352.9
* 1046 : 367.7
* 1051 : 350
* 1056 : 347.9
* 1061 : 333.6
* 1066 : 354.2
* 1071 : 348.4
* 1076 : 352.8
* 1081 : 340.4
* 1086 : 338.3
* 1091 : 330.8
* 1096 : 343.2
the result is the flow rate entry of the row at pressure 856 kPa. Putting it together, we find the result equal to 443.1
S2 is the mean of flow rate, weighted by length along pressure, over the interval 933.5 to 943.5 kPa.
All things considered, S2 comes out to 399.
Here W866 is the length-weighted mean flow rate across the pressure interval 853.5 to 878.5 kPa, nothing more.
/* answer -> 432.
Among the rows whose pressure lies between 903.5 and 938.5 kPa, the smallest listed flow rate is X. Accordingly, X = 403.4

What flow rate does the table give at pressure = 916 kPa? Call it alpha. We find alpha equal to 421.9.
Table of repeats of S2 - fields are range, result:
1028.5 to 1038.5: 378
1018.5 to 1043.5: 371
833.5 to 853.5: 451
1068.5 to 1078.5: 351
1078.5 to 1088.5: 339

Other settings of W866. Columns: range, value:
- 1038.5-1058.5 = 355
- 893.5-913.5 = 434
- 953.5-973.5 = 399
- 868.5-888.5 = 422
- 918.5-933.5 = 415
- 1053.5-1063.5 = 341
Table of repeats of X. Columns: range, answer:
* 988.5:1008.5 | 350.8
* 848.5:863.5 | 443.1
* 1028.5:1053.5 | 350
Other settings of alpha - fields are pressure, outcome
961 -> 388.8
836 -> 446.9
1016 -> 365.2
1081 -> 340.4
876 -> 402.3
